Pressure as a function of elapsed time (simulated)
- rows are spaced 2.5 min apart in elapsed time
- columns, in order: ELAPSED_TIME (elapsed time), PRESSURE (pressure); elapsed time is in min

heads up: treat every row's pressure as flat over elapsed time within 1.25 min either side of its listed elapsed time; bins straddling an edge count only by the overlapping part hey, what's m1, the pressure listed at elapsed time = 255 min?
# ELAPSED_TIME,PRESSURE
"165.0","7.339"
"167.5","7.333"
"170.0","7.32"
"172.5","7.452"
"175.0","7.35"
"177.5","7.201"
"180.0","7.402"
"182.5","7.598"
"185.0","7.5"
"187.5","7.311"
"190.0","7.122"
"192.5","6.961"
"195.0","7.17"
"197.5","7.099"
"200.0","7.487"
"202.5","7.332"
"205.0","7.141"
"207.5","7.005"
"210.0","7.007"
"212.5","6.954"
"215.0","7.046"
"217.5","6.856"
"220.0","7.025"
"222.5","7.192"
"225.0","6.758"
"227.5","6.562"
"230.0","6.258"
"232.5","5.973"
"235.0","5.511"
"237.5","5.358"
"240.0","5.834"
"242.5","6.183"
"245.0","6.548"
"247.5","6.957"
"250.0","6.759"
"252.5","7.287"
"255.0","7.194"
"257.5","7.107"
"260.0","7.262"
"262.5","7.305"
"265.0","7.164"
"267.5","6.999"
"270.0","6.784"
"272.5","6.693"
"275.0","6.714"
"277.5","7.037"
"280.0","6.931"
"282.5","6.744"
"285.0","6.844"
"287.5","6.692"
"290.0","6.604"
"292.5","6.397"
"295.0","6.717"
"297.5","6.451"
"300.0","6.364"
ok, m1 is 7.194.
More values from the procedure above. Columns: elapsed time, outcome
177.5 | 7.201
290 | 6.604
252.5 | 7.287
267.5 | 6.999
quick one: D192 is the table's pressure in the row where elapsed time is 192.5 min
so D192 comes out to 6.961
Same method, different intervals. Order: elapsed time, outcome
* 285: 6.844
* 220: 7.025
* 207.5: 7.005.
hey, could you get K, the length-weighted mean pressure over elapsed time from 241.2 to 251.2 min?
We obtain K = 6.61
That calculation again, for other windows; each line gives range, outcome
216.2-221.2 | 6.94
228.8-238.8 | 5.77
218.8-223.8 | 7.11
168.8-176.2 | 7.37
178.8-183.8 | 7.5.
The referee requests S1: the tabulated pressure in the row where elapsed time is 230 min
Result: 6.258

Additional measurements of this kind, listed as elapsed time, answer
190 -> 7.122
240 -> 5.834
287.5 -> 6.692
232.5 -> 5.973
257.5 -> 7.107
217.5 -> 6.856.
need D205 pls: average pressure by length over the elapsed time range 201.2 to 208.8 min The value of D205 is 7.16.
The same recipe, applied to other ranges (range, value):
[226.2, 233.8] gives 6.26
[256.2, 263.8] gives 7.22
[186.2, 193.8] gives 7.13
